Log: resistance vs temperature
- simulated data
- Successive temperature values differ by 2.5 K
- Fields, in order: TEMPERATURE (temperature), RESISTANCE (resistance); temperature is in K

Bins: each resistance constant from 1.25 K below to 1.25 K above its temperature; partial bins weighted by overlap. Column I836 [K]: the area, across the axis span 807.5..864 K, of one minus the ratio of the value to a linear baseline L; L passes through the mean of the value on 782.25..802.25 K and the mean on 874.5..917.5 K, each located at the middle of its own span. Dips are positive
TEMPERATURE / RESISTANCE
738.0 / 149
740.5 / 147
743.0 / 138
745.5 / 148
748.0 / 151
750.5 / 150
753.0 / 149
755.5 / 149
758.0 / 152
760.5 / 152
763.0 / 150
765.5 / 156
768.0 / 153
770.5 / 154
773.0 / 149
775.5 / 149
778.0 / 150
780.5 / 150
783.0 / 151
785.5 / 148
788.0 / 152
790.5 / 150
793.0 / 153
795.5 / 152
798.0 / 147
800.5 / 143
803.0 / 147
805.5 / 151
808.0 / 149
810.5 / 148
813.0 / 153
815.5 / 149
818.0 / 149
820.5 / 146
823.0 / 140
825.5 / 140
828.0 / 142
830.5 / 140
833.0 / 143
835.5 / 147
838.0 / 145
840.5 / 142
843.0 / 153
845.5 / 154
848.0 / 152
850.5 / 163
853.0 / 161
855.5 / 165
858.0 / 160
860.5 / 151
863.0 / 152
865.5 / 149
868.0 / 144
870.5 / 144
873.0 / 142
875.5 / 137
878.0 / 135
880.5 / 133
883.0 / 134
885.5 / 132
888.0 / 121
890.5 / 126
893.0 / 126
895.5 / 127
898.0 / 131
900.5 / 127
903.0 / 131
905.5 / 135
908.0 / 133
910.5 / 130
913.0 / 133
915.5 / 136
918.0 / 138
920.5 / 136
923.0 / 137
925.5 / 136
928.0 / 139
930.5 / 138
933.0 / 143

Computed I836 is -3.3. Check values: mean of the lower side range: 149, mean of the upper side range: 131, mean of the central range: 150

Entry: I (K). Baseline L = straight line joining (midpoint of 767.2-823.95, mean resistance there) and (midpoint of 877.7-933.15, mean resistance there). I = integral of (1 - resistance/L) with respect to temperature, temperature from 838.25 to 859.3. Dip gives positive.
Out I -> -2.2 K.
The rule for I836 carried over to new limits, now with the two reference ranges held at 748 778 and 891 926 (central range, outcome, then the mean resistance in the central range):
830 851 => -1.1 K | 149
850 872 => -2.4 K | 154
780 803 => -0.3 K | 149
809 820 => -0.4 K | 149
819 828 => 0.1 K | 142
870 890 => 0.3 K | 134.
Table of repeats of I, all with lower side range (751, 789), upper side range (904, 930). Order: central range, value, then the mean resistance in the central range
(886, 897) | 1.0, 126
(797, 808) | 0.0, 147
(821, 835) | 0.3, 142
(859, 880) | -0.5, 144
